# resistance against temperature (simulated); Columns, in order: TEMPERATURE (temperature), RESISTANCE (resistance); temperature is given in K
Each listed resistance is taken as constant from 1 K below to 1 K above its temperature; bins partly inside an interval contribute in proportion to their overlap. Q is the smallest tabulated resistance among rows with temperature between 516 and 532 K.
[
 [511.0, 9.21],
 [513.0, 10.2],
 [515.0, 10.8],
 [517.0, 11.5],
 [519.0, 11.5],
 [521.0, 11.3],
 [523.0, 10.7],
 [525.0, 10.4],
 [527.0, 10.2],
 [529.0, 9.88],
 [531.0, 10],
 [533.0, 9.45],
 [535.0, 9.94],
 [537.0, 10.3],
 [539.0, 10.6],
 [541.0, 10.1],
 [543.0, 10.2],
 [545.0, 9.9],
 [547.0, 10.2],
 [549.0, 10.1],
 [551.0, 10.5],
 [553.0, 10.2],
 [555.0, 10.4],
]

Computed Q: 9.88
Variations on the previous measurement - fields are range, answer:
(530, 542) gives 9.45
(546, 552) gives 10.1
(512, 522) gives 10.2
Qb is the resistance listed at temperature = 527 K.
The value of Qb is 10.2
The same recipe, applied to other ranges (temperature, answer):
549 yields 10.1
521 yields 11.3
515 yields 10.8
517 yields 11.5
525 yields 10.4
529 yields 9.88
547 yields 10.2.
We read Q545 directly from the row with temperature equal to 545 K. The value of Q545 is 9.9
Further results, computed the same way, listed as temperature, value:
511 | 9.21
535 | 9.94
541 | 10.1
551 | 10.5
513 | 10.2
